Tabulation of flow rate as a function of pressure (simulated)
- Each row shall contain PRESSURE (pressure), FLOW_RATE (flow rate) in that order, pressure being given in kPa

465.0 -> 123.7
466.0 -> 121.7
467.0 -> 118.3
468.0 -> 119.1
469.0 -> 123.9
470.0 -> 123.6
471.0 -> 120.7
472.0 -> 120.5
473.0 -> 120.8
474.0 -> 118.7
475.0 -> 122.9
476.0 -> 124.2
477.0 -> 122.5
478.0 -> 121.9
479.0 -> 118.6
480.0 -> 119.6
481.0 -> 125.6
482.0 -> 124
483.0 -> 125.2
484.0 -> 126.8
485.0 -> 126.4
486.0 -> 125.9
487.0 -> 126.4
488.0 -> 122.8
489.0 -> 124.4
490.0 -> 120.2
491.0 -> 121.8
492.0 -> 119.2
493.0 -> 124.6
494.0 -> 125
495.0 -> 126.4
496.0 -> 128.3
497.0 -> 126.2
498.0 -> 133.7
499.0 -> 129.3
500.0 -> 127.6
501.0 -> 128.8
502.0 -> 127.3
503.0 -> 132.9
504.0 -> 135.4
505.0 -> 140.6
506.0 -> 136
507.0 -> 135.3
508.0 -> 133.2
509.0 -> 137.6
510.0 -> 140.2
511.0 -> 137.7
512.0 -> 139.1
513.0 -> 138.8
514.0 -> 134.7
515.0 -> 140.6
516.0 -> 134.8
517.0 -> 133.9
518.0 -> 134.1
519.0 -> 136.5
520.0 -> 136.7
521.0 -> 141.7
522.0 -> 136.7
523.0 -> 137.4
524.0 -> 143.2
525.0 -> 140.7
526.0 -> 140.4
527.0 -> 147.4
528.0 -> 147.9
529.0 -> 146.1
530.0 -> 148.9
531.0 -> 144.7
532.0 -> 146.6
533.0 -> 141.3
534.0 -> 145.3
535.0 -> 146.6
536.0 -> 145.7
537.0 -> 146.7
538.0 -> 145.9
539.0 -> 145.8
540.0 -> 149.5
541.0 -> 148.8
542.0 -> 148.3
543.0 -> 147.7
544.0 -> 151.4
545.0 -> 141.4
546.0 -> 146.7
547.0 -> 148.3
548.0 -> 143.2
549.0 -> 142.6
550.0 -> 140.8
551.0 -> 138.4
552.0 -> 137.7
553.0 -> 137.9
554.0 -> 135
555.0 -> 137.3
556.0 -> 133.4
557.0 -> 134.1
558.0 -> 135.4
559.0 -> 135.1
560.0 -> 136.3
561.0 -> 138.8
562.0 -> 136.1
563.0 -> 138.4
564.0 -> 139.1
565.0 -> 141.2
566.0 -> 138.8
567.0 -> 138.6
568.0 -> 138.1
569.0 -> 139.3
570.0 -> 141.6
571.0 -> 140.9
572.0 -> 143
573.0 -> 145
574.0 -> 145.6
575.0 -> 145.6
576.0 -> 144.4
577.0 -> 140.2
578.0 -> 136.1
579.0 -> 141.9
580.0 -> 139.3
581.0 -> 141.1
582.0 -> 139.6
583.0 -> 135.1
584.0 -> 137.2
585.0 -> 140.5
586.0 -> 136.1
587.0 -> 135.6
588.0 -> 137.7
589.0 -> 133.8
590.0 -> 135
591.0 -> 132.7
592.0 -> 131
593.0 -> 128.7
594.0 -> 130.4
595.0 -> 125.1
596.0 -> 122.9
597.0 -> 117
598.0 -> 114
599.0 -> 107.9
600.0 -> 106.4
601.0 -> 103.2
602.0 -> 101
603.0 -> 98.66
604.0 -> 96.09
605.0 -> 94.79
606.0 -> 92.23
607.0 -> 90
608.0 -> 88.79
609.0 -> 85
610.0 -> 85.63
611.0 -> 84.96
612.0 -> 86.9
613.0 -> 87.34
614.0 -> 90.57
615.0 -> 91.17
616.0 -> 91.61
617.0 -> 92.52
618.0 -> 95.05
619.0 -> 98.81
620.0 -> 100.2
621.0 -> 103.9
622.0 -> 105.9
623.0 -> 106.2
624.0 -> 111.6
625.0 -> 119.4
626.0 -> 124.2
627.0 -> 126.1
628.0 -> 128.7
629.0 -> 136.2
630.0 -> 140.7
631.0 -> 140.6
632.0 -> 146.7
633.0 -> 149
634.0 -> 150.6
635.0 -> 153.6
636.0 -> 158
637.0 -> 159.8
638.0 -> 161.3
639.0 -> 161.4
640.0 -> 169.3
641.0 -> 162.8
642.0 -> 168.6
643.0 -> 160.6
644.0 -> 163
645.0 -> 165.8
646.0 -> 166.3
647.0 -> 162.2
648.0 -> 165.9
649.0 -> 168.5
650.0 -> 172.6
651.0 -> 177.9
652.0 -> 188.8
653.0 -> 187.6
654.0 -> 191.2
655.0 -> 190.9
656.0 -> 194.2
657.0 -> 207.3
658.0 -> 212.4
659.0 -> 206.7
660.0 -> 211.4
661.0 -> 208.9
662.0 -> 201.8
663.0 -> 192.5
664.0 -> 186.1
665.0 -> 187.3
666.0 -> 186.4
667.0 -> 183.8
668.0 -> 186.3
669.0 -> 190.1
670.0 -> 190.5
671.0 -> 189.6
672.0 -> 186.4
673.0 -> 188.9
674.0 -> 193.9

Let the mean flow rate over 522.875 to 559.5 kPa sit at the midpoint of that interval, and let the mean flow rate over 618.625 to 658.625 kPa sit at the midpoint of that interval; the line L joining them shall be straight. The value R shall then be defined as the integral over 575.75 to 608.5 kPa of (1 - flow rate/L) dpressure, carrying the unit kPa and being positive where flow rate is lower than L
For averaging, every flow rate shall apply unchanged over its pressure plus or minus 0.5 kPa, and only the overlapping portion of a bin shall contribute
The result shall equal 5.7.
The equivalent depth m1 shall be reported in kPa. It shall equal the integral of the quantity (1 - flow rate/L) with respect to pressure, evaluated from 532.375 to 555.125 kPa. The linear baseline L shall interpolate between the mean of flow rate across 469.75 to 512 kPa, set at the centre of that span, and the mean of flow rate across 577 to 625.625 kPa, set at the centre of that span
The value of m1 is -4.5 kPa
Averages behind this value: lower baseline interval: 127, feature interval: 144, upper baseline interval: 113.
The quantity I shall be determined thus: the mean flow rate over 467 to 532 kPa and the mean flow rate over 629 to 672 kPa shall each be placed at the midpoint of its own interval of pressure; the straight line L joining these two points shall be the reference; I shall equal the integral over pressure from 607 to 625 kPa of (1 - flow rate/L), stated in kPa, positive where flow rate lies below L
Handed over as 7.7 kPa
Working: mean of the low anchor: 131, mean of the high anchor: 176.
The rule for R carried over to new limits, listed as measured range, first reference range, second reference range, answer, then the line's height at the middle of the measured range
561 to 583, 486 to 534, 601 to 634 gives -4.09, 119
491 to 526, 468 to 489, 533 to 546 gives 0.21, 135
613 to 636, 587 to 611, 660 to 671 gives 3.98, 142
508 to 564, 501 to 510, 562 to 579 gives -1.43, 138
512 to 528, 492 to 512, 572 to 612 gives -1.12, 130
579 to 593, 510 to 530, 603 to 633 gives -2.37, 117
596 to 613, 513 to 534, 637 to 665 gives 7.04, 167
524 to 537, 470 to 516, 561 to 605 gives -1.58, 129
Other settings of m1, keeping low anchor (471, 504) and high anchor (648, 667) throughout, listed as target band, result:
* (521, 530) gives -0.2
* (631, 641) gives 1.5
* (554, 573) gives 2.0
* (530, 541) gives -0.2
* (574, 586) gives 1.6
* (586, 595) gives 1.8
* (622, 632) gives 3.0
